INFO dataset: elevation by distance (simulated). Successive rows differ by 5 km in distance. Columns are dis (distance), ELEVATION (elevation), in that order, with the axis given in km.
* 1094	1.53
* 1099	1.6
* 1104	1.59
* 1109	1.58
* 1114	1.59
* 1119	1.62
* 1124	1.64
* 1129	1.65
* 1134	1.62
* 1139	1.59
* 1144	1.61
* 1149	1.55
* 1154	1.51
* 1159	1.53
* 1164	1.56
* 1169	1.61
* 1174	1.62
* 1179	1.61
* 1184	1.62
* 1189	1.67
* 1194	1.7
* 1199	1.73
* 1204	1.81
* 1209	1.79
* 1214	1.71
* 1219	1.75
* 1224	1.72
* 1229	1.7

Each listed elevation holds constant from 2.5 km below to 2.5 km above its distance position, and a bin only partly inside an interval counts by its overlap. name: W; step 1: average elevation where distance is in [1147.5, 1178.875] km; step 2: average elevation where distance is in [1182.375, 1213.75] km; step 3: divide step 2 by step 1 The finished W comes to 1.10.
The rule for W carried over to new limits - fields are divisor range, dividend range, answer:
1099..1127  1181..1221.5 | 1.07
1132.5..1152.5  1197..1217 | 1.11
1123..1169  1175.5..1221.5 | 1.08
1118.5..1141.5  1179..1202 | 1.03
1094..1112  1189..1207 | 1.10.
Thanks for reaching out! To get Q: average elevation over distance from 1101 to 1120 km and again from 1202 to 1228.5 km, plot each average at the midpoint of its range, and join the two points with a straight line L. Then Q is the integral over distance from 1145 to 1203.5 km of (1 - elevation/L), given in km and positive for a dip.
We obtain 2.5 km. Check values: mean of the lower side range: 1.59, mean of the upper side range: 1.75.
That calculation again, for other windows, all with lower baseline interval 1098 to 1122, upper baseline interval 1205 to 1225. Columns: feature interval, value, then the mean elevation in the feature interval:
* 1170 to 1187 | 0.79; 1.62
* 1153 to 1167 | 1.10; 1.54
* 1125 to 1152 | 0.55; 1.6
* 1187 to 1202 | 0.13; 1.7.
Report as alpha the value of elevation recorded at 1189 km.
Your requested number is 1.67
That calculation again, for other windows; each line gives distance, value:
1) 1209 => 1.79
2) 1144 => 1.61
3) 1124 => 1.64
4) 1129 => 1.65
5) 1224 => 1.72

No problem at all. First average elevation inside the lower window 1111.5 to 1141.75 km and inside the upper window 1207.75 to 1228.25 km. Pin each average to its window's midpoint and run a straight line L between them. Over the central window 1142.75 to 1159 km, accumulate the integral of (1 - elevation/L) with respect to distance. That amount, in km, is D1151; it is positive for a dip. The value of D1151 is 0.99 km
